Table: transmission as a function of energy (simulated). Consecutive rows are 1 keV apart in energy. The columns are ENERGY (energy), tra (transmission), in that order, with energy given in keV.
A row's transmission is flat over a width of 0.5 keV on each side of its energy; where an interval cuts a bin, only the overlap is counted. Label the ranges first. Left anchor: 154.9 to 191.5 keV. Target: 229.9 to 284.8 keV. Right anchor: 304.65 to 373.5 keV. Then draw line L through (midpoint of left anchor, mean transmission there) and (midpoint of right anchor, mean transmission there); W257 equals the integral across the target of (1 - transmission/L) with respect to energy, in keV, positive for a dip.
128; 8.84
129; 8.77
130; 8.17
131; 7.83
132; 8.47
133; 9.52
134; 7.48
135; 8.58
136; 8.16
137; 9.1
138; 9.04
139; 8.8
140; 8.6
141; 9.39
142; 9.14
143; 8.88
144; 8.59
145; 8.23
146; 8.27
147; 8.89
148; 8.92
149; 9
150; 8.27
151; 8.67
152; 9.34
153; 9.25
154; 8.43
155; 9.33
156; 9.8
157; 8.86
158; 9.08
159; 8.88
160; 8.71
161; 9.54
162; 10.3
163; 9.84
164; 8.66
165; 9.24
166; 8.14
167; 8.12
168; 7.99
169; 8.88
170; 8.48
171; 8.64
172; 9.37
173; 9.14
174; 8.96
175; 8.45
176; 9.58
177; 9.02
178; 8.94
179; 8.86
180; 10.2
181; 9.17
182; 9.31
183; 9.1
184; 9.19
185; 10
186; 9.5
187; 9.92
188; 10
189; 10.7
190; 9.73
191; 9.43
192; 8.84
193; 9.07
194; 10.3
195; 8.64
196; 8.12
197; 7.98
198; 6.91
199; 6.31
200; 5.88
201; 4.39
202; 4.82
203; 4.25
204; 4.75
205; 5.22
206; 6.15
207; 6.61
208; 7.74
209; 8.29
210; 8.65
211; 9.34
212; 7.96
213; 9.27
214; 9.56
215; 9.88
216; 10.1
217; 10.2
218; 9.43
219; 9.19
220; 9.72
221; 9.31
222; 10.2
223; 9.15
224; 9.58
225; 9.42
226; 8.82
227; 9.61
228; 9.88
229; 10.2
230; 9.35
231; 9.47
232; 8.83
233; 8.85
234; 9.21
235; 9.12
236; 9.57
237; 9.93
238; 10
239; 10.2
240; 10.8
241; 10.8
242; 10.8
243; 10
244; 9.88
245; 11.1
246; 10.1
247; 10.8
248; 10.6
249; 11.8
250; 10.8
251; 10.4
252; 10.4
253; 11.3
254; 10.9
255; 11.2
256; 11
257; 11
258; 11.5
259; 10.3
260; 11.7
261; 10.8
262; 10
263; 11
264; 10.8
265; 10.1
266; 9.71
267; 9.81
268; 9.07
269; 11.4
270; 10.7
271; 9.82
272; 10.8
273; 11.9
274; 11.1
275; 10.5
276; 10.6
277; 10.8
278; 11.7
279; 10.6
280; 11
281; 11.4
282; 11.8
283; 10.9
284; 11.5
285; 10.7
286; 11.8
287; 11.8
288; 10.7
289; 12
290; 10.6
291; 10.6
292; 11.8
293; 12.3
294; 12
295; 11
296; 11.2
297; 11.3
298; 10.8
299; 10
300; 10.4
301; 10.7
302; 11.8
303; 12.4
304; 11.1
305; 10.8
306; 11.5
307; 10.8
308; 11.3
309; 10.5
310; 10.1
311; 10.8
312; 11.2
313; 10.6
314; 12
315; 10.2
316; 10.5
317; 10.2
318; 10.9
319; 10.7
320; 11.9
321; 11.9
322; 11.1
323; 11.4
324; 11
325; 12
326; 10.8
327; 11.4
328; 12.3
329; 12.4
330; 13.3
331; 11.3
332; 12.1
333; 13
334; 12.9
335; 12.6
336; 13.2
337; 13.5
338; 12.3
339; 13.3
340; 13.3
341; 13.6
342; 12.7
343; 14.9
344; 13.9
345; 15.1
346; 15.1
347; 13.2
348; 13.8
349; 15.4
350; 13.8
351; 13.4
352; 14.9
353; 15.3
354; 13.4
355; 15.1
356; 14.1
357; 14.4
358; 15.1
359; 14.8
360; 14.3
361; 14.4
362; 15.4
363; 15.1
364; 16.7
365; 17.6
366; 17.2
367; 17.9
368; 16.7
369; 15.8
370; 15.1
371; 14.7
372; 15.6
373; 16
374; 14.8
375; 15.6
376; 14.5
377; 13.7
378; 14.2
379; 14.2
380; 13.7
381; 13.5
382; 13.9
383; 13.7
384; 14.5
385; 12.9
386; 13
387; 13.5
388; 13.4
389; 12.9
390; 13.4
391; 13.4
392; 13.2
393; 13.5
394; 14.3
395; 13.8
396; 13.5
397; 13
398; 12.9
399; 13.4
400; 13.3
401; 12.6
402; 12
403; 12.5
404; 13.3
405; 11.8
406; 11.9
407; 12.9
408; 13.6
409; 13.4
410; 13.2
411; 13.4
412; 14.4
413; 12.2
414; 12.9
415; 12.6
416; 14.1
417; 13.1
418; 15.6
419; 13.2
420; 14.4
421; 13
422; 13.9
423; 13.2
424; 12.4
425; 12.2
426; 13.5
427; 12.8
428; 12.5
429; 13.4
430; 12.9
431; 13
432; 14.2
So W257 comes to 3.49 keV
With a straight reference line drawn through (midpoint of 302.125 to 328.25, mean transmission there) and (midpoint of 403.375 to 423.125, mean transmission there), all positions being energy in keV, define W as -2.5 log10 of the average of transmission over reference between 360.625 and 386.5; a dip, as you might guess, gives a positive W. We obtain -0.21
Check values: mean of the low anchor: 11.1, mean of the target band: 15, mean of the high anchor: 13.3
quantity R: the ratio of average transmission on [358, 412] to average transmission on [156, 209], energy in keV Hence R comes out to 1.67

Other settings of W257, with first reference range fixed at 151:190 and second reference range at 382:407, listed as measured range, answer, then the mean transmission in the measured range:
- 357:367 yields -2.5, 15.7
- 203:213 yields 2.8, 7.15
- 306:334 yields 1.2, 11.4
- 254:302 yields 0.6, 10.9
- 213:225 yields 0.5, 9.64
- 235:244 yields 0.2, 10.2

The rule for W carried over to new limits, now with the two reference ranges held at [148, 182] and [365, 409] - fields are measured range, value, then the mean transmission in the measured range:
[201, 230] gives 0.20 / 8.42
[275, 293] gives 0.04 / 11.2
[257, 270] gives 0.07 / 10.5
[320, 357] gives -0.02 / 13.1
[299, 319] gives 0.12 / 10.9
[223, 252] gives 0.07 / 9.99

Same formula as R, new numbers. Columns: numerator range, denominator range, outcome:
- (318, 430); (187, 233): 1.60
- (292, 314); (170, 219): 1.31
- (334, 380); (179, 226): 1.72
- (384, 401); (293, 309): 1.20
